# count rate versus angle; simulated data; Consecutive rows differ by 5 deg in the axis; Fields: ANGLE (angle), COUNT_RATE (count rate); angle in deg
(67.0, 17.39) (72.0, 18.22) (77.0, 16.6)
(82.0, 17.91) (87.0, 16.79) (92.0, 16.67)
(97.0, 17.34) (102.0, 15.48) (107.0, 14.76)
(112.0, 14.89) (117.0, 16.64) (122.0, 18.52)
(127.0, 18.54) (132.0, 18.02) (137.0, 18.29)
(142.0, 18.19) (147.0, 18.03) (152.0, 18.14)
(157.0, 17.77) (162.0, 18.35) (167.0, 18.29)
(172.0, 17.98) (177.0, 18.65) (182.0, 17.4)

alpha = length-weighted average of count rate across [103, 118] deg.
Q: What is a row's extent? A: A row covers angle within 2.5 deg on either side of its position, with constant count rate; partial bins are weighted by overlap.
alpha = 15.3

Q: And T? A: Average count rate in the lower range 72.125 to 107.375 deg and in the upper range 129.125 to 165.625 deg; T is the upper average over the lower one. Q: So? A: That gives 1.08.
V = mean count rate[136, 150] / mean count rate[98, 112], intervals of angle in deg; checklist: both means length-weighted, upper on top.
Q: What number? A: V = 1.2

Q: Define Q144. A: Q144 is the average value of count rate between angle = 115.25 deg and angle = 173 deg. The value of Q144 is 18.1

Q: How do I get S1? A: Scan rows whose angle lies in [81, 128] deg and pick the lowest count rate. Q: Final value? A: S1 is 14.76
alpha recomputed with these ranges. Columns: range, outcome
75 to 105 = 16.8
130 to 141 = 18.2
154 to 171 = 18.1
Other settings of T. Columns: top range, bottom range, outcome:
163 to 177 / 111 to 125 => 1.08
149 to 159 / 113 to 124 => 1.05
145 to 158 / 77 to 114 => 1.10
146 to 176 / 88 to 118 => 1.13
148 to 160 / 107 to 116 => 1.19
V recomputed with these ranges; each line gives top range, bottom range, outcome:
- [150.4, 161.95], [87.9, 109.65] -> 1.12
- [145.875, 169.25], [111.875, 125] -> 1.06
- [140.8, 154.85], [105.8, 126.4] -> 1.10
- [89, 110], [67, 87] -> 0.92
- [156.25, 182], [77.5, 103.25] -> 1.08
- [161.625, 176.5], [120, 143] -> 1.00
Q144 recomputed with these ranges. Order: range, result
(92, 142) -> 17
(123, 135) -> 18.3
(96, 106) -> 16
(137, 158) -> 18.1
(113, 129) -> 17.6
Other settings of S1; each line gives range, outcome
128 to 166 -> 17.77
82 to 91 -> 16.79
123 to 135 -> 18.02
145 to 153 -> 18.03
